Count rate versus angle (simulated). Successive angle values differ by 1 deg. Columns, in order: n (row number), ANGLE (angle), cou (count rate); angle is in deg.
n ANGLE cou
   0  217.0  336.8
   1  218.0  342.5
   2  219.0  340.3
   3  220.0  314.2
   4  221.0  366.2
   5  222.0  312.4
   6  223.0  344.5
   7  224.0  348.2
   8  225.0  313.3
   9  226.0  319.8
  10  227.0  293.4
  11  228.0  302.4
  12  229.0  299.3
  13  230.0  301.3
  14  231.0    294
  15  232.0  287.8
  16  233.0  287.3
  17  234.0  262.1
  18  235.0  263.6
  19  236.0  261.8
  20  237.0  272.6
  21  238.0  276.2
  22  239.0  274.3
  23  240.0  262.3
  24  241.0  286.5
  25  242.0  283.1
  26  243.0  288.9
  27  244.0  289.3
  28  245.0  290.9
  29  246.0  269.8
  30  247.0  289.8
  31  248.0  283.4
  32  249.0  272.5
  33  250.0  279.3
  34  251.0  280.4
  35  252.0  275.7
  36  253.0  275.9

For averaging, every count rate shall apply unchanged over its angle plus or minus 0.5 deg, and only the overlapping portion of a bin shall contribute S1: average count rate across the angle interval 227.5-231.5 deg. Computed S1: 299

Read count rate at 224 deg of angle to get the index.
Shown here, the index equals 348.2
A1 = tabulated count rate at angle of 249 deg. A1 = 272.5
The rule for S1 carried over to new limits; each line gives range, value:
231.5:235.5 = 275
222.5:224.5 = 346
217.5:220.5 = 332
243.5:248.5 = 285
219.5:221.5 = 340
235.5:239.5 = 271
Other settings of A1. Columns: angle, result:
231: 294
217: 336.8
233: 287.3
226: 319.8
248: 283.4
